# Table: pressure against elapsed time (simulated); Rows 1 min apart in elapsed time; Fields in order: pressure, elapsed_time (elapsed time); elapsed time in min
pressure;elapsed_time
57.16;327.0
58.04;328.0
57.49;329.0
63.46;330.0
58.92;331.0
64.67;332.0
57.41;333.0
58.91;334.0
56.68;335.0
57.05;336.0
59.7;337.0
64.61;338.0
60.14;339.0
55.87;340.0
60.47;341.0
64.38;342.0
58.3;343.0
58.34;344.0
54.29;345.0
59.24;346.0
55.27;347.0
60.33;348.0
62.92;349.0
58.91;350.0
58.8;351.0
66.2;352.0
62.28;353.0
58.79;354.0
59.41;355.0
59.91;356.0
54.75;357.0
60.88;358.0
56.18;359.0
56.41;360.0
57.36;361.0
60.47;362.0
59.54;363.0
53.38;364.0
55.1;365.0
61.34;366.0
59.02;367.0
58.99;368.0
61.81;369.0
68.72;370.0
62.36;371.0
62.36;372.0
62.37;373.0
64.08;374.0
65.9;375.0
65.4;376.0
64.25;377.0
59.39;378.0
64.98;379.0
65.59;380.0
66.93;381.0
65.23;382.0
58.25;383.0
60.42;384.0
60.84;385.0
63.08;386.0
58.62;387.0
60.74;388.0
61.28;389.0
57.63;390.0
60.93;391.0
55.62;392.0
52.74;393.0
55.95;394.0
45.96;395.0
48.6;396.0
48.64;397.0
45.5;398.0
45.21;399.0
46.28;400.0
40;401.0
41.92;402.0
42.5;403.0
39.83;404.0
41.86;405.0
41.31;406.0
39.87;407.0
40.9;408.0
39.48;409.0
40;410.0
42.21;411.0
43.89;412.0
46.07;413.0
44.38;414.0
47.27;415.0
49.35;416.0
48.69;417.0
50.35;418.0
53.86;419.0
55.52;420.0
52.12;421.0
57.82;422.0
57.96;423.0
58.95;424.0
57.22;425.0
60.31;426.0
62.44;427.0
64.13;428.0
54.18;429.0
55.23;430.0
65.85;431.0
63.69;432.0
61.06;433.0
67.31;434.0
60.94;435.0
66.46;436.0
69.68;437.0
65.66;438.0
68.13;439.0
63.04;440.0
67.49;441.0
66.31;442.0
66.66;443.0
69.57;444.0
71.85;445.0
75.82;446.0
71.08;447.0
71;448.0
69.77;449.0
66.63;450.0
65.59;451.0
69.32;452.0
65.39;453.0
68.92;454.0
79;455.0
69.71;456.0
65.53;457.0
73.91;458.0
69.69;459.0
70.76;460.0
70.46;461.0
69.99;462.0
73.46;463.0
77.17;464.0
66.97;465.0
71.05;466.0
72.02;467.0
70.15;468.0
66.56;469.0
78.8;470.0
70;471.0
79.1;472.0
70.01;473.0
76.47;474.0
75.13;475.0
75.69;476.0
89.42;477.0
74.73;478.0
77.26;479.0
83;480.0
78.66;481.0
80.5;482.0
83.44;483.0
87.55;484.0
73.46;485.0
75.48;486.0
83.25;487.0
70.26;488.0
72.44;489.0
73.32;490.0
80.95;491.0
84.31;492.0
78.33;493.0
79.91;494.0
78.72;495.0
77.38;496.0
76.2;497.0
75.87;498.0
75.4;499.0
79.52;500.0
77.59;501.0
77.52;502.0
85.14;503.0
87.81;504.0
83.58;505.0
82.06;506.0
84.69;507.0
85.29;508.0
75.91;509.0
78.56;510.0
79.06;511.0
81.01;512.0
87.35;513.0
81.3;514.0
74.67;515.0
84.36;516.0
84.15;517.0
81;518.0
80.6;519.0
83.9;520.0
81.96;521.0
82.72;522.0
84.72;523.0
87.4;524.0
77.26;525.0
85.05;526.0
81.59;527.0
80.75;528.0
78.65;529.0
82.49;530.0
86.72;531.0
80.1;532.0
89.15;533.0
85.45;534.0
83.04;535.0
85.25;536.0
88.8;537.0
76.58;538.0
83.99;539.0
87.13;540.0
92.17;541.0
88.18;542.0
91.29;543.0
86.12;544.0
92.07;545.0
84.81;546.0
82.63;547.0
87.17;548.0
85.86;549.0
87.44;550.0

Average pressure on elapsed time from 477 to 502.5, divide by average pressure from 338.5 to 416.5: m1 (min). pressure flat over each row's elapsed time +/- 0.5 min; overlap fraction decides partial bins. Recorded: 1.41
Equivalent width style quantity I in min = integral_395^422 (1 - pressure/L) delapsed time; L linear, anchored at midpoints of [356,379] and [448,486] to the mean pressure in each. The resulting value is 8.4 min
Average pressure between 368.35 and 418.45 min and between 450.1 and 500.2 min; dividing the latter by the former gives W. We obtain 1.40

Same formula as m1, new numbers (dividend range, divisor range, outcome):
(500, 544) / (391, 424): 1.76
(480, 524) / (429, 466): 1.18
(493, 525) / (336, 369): 1.37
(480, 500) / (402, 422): 1.72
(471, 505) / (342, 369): 1.33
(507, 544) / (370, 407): 1.50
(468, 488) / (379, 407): 1.46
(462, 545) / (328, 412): 1.42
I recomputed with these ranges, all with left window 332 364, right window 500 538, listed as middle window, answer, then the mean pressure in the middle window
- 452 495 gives 0.7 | 75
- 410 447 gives 5.9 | 59.1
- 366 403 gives 3.6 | 57.8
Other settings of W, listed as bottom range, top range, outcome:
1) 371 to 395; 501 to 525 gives 1.34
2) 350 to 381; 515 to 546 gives 1.38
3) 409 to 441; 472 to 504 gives 1.39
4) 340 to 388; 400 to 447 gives 0.91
